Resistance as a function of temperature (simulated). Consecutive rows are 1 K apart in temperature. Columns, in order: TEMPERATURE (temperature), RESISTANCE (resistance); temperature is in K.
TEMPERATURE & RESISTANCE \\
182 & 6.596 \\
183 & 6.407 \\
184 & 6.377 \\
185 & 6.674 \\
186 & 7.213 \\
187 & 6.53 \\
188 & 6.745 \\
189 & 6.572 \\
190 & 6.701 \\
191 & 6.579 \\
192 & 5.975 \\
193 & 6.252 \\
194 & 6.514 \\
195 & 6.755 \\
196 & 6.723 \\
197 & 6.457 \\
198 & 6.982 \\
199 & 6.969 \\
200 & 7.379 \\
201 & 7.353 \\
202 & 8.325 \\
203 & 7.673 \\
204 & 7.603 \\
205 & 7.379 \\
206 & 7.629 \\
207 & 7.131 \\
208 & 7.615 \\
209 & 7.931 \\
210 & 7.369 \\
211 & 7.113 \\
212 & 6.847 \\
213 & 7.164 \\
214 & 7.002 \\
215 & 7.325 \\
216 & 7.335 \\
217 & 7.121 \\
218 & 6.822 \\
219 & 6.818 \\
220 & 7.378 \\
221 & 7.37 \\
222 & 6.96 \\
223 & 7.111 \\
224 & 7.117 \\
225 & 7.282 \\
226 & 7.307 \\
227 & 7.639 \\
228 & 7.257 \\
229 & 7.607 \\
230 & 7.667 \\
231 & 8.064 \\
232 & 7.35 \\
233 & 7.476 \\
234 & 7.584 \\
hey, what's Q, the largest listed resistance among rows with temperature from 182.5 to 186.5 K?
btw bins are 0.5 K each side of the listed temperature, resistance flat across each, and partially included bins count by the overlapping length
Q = 7.213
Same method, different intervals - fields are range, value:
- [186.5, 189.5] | 6.745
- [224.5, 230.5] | 7.667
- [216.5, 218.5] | 7.121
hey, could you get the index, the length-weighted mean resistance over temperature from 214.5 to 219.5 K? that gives 7.08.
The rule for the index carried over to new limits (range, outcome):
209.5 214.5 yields 7.1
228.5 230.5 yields 7.64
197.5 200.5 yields 7.11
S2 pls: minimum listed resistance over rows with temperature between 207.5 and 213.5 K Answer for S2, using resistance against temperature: 6.847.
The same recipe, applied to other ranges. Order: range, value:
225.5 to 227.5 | 7.307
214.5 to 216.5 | 7.325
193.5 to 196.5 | 6.514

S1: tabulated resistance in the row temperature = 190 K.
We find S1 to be 6.701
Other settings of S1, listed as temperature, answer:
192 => 5.975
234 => 7.584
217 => 7.121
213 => 7.164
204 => 7.603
